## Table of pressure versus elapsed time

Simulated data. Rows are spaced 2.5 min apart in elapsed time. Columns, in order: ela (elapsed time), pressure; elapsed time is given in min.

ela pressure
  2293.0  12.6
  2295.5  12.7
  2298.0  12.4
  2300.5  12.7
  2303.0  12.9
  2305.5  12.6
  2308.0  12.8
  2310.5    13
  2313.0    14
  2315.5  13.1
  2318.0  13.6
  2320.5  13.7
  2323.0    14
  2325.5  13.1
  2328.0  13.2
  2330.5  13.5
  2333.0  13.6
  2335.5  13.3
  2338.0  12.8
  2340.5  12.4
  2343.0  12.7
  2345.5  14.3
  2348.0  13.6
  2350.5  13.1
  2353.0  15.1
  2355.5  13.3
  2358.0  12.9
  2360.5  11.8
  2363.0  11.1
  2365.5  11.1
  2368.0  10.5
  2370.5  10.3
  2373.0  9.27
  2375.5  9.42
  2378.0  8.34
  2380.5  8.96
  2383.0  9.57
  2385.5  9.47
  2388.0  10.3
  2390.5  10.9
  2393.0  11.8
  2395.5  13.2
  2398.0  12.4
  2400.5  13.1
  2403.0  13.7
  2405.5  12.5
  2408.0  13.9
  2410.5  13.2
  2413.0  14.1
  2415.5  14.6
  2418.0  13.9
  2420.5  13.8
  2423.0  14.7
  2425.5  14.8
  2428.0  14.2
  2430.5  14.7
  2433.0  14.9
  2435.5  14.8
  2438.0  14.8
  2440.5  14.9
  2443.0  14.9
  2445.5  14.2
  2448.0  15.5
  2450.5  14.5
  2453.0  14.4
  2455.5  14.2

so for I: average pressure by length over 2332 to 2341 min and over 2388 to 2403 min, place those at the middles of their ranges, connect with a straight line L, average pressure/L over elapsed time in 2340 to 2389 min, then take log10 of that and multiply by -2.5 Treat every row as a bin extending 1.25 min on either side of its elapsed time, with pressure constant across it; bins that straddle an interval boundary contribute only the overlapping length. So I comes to 0.12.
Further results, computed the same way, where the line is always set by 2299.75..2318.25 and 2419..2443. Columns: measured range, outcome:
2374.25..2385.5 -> 0.46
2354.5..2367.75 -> 0.16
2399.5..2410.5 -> 0.08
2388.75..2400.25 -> 0.17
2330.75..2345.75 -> 0.03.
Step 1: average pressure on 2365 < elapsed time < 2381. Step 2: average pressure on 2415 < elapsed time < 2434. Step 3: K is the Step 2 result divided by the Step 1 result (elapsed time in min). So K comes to 1.49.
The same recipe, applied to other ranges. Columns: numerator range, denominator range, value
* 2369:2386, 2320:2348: 0.70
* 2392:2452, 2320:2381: 1.15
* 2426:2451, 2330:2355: 1.10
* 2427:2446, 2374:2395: 1.48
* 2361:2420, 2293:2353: 0.88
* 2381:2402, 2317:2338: 0.84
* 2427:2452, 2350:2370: 1.20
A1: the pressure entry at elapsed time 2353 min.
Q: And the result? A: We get 15.1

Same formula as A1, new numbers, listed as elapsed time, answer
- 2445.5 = 14.2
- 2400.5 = 13.1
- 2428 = 14.2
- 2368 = 10.5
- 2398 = 12.4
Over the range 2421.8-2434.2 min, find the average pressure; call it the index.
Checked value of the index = 14.7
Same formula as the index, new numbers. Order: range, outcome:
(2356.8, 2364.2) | 11.9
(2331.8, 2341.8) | 13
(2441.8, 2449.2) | 14.9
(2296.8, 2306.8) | 12.7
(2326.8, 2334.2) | 13.4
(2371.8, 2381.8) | 9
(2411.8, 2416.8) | 14.3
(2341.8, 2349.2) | 13.5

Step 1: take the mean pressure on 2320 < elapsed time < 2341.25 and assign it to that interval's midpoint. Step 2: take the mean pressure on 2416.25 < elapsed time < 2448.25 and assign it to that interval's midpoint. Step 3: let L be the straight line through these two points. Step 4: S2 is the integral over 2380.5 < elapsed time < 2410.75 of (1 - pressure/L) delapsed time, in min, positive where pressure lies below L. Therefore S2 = 4.92 min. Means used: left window 13.3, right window 14.6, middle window 11.8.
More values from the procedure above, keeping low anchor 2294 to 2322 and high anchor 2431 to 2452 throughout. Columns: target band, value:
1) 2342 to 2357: -0.10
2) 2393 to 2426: 1.84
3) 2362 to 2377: 3.92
